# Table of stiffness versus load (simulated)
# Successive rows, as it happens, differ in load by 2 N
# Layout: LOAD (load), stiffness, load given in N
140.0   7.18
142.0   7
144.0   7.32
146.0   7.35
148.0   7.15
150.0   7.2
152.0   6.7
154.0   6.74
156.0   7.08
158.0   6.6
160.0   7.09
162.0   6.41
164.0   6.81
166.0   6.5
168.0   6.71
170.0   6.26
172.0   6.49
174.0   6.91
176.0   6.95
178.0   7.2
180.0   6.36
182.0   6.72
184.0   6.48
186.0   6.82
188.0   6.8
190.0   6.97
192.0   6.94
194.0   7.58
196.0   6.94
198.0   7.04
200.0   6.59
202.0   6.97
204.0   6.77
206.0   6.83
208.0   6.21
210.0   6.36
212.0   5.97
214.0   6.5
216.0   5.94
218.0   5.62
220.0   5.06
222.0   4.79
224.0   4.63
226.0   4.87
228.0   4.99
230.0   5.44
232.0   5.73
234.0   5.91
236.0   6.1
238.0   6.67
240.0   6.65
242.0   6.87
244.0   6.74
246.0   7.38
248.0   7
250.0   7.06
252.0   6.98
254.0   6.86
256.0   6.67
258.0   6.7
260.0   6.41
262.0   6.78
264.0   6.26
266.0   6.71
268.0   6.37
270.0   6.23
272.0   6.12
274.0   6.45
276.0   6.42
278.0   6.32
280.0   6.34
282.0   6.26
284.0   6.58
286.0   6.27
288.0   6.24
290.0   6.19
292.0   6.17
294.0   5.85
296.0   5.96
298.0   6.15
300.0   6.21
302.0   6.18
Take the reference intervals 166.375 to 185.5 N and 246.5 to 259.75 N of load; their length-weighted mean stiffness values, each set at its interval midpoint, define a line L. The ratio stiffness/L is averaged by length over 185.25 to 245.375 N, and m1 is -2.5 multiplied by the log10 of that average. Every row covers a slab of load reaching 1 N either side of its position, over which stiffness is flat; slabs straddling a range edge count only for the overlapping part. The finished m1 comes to 0.09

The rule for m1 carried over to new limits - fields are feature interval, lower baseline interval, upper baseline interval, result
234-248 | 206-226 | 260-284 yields -0.117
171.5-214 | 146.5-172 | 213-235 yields -0.118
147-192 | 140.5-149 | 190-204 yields 0.051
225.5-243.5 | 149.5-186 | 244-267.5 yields 0.138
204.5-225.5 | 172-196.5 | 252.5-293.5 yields 0.161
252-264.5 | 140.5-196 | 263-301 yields -0.044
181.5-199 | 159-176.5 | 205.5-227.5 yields -0.120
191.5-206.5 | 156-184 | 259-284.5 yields -0.056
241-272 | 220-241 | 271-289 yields -0.130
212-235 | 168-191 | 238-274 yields 0.228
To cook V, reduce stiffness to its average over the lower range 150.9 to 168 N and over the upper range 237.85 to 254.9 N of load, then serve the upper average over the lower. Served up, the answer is 1.0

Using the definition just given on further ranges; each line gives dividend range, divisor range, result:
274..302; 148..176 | 0.92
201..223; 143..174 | 0.89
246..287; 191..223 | 1.03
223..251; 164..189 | 0.92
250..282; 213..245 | 1.13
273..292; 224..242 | 1.09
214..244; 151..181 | 0.85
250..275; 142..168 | 0.95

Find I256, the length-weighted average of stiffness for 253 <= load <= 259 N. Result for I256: 6.74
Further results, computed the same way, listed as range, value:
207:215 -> 6.26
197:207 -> 6.84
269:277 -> 6.3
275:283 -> 6.33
